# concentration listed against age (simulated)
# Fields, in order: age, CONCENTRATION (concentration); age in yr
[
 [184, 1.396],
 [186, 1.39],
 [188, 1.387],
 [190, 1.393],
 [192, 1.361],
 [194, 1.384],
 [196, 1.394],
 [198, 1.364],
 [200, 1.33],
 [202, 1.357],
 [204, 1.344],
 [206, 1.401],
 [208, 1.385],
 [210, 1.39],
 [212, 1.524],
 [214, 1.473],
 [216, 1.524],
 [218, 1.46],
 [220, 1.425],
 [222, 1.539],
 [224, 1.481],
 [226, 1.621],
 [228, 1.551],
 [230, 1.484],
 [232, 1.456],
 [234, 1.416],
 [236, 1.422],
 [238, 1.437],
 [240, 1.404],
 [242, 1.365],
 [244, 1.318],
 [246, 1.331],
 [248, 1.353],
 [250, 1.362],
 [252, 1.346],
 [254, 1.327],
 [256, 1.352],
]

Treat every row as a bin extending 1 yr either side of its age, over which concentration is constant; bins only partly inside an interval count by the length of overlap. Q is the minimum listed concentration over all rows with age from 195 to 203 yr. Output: 1.33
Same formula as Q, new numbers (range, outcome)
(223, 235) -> 1.416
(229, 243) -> 1.365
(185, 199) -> 1.361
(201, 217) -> 1.344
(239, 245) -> 1.318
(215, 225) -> 1.425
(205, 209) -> 1.385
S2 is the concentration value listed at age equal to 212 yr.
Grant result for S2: 1.524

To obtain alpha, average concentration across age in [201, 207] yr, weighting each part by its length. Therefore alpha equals 1.37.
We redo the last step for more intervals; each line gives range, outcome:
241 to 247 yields 1.34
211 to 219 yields 1.5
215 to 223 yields 1.49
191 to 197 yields 1.38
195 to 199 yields 1.38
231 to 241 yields 1.43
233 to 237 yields 1.42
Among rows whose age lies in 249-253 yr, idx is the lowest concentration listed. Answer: 1.346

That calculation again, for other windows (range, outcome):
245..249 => 1.331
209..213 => 1.39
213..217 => 1.473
